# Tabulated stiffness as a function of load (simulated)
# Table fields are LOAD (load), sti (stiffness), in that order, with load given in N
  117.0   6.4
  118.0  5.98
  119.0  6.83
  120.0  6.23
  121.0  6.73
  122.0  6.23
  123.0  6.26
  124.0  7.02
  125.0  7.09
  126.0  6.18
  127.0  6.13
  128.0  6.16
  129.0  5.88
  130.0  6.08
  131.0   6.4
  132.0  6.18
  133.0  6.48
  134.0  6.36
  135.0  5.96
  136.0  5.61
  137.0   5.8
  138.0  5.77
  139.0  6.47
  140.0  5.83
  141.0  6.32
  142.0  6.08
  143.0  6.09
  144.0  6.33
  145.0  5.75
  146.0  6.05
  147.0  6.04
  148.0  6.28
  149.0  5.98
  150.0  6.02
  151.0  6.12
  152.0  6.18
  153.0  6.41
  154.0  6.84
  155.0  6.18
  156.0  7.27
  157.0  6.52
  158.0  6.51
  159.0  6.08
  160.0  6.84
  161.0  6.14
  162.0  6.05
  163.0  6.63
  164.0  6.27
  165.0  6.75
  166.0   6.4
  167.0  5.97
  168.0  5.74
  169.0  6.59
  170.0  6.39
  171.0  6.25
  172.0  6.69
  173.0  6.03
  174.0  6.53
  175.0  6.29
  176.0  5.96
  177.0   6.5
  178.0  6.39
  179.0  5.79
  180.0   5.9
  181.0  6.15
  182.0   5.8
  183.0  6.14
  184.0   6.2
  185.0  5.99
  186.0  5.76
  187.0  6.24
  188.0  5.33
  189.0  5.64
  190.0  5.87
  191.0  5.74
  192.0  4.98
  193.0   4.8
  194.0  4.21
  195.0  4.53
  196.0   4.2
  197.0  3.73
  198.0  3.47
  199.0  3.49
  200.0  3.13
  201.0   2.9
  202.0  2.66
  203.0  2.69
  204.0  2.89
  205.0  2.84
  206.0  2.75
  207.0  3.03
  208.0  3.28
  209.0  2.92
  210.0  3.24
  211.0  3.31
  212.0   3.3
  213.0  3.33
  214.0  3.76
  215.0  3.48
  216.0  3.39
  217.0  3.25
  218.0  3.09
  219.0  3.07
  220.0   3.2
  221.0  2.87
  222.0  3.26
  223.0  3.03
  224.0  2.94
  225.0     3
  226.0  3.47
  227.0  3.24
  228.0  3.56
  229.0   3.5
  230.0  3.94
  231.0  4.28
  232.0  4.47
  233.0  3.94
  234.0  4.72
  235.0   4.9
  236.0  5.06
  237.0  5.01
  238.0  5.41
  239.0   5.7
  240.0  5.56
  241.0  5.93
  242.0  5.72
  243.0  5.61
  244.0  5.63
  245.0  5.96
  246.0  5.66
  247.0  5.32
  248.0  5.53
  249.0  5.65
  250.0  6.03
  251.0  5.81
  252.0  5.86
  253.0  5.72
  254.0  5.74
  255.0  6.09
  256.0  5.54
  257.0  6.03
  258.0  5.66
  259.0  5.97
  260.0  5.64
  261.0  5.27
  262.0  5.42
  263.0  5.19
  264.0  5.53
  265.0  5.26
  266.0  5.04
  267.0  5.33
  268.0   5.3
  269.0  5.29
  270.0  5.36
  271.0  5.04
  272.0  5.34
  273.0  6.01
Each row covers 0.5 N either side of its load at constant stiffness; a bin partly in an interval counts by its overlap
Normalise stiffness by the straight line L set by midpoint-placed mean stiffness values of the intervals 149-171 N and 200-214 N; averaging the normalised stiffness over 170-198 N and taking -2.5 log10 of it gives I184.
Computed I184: -0.21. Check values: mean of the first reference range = 6.36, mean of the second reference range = 3.04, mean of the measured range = 5.66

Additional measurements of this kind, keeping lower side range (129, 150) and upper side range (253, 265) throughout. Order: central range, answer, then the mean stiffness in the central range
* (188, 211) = 0.472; 3.8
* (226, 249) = 0.161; 4.92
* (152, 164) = -0.080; 6.47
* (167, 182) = -0.045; 6.21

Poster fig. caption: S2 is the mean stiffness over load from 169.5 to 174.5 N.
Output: 6.38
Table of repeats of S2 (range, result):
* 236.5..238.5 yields 5.21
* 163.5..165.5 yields 6.51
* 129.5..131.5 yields 6.24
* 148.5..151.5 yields 6.04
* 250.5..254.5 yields 5.78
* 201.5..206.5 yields 2.77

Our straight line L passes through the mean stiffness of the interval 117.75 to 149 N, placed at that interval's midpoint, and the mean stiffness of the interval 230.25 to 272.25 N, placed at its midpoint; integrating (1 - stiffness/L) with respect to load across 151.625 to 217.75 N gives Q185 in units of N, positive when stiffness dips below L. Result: 8.7 N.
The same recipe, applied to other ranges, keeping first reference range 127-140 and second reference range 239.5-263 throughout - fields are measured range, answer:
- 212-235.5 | 9.1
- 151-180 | -1.8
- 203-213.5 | 5.0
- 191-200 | 2.6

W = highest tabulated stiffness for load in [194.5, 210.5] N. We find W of 4.53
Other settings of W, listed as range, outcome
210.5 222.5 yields 3.76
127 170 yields 7.27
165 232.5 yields 6.75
